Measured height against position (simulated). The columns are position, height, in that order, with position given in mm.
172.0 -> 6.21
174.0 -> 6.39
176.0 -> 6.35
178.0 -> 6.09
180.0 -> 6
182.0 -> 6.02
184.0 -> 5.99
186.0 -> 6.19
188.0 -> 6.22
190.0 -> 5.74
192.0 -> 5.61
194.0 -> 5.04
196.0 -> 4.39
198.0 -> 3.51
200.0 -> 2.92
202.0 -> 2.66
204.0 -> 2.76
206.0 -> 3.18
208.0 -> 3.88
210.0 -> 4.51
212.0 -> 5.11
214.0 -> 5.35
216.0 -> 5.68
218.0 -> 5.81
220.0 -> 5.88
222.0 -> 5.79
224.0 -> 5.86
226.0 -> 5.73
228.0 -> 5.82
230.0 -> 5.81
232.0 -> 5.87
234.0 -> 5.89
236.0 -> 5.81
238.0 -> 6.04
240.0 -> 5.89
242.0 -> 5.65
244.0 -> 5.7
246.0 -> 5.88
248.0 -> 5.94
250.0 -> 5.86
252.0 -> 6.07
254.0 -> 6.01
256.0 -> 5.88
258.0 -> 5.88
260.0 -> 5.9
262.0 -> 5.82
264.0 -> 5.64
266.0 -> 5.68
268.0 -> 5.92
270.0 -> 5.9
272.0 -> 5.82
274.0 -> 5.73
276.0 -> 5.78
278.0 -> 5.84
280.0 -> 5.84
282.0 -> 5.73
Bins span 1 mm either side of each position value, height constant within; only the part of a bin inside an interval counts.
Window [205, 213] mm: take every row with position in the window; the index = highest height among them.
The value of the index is 5.11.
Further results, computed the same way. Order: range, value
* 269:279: 5.9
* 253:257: 6.01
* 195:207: 4.39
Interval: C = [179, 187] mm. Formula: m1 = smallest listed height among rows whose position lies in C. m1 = 5.99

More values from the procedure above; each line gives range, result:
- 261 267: 5.64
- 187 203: 2.66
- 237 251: 5.65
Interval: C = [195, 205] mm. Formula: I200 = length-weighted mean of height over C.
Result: 3.25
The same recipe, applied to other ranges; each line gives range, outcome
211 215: 5.23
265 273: 5.83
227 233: 5.83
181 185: 6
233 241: 5.91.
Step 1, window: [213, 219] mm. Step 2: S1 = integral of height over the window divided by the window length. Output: 5.61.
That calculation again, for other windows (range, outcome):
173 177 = 6.37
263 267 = 5.66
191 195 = 5.33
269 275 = 5.82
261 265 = 5.73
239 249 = 5.81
